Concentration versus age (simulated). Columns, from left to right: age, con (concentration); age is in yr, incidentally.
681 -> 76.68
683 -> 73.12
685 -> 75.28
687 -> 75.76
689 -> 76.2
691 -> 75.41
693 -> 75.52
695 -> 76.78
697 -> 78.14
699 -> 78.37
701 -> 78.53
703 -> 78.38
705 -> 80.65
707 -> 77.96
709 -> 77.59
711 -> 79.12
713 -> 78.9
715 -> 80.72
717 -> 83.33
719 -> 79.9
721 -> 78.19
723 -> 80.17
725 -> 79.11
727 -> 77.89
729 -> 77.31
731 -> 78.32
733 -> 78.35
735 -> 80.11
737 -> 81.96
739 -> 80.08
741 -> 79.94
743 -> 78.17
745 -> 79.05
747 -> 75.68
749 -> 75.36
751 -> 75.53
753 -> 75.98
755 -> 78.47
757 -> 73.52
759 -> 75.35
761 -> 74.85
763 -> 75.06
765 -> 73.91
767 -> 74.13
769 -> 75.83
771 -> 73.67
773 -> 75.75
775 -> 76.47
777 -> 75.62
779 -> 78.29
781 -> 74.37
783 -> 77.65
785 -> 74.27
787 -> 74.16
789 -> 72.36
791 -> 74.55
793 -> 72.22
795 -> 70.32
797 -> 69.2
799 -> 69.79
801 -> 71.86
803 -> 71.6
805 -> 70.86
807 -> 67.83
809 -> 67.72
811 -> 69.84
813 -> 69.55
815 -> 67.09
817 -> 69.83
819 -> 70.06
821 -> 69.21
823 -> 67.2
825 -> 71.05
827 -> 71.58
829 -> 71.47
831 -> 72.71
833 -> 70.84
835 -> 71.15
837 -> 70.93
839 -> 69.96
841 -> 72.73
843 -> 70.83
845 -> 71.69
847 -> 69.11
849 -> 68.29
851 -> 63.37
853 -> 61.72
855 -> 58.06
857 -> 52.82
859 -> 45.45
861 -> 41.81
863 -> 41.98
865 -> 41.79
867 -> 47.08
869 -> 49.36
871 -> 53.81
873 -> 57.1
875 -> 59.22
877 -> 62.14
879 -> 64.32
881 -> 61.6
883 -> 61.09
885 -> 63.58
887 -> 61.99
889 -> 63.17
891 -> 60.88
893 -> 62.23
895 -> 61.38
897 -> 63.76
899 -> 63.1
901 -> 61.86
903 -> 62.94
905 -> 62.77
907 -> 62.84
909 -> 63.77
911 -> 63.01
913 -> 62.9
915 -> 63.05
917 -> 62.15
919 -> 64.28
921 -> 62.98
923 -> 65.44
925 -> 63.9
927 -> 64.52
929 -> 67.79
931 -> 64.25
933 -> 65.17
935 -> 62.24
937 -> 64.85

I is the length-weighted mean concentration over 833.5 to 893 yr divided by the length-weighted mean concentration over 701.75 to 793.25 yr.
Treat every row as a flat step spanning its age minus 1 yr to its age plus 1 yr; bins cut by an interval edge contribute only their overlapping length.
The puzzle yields 0.78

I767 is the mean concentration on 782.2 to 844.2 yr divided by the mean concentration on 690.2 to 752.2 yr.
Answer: 0.90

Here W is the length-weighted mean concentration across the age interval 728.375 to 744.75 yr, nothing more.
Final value 79.3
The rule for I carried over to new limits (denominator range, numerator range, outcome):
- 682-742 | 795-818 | 0.89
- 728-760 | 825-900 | 0.79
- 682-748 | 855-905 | 0.73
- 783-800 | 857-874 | 0.66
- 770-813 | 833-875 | 0.81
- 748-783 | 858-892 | 0.73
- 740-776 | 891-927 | 0.83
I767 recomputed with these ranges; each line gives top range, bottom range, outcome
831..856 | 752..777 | 0.91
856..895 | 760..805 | 0.75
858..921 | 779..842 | 0.82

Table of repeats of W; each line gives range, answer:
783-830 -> 70.7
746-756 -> 76.2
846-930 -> 59.9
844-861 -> 60.2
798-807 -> 70.7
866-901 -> 59.8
